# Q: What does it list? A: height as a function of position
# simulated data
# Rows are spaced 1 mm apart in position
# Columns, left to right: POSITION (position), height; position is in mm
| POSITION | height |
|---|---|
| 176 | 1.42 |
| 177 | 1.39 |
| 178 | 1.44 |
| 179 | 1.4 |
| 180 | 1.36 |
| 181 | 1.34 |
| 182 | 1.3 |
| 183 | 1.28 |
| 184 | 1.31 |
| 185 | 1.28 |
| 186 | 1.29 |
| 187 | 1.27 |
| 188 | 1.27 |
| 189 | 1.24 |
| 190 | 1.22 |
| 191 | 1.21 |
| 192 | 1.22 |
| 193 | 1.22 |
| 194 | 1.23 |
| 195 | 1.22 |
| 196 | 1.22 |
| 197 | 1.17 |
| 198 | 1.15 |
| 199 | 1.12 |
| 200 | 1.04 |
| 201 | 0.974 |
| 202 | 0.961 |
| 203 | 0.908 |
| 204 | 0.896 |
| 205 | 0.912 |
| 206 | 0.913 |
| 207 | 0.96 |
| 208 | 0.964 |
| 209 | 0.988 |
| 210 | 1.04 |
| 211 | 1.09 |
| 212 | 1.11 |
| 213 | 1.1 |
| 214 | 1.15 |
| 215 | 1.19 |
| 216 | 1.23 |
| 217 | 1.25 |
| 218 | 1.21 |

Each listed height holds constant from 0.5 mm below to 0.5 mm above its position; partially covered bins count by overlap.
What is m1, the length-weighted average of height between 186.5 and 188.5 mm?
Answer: 1.27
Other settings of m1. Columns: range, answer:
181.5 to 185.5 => 1.29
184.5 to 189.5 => 1.27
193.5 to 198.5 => 1.2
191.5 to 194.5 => 1.22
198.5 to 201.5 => 1.04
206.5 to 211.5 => 1.01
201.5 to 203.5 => 0.934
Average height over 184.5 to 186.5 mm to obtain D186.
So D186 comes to 1.29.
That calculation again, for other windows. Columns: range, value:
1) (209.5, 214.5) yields 1.1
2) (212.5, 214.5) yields 1.12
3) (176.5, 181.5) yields 1.39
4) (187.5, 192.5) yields 1.23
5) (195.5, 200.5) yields 1.14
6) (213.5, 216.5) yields 1.19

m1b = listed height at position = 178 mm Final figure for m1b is 1.44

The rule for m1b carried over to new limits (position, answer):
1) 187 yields 1.27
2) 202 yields 0.961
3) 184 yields 1.31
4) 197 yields 1.17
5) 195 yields 1.22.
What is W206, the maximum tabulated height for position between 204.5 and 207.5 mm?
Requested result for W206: 0.96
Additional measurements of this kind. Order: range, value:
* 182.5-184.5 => 1.31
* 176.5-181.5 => 1.44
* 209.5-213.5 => 1.11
